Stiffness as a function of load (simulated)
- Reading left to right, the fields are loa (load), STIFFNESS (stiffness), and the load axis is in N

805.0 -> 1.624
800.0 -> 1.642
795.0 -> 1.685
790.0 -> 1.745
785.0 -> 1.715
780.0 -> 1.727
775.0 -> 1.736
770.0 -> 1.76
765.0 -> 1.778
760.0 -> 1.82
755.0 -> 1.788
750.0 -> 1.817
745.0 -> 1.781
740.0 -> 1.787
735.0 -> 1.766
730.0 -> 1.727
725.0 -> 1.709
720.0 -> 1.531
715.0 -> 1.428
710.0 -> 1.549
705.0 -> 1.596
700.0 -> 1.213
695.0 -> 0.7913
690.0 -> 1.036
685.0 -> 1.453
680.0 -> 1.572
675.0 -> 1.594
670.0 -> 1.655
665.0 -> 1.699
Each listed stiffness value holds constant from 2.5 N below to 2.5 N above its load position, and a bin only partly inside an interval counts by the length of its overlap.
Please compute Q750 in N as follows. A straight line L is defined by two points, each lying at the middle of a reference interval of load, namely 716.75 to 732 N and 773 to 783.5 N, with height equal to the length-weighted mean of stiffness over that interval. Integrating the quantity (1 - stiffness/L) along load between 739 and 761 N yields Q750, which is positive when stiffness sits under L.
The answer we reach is -1.5 N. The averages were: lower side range 1.64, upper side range 1.73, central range 1.8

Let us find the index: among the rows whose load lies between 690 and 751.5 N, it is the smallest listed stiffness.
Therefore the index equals 0.7913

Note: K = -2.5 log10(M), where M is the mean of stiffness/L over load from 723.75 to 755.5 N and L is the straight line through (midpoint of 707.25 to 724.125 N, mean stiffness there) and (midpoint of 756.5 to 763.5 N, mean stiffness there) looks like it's -0.06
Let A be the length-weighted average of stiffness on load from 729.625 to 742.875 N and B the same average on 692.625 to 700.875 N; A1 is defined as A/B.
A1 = 1.83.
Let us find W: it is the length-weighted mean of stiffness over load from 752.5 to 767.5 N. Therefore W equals 1.8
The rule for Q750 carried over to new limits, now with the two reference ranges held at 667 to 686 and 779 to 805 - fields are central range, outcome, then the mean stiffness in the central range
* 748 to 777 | -2.1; 1.78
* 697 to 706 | 1.5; 1.34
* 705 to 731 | 0.6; 1.58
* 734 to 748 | -1.2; 1.78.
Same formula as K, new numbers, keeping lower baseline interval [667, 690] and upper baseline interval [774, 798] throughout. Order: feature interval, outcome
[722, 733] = -0.07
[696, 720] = 0.11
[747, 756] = -0.09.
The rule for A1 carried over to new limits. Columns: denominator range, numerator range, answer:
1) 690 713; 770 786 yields 1.37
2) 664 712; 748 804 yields 1.24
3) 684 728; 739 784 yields 1.30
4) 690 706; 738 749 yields 1.57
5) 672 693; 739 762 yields 1.28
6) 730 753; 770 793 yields 0.97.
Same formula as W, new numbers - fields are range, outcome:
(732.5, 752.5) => 1.79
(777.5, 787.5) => 1.72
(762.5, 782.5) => 1.75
